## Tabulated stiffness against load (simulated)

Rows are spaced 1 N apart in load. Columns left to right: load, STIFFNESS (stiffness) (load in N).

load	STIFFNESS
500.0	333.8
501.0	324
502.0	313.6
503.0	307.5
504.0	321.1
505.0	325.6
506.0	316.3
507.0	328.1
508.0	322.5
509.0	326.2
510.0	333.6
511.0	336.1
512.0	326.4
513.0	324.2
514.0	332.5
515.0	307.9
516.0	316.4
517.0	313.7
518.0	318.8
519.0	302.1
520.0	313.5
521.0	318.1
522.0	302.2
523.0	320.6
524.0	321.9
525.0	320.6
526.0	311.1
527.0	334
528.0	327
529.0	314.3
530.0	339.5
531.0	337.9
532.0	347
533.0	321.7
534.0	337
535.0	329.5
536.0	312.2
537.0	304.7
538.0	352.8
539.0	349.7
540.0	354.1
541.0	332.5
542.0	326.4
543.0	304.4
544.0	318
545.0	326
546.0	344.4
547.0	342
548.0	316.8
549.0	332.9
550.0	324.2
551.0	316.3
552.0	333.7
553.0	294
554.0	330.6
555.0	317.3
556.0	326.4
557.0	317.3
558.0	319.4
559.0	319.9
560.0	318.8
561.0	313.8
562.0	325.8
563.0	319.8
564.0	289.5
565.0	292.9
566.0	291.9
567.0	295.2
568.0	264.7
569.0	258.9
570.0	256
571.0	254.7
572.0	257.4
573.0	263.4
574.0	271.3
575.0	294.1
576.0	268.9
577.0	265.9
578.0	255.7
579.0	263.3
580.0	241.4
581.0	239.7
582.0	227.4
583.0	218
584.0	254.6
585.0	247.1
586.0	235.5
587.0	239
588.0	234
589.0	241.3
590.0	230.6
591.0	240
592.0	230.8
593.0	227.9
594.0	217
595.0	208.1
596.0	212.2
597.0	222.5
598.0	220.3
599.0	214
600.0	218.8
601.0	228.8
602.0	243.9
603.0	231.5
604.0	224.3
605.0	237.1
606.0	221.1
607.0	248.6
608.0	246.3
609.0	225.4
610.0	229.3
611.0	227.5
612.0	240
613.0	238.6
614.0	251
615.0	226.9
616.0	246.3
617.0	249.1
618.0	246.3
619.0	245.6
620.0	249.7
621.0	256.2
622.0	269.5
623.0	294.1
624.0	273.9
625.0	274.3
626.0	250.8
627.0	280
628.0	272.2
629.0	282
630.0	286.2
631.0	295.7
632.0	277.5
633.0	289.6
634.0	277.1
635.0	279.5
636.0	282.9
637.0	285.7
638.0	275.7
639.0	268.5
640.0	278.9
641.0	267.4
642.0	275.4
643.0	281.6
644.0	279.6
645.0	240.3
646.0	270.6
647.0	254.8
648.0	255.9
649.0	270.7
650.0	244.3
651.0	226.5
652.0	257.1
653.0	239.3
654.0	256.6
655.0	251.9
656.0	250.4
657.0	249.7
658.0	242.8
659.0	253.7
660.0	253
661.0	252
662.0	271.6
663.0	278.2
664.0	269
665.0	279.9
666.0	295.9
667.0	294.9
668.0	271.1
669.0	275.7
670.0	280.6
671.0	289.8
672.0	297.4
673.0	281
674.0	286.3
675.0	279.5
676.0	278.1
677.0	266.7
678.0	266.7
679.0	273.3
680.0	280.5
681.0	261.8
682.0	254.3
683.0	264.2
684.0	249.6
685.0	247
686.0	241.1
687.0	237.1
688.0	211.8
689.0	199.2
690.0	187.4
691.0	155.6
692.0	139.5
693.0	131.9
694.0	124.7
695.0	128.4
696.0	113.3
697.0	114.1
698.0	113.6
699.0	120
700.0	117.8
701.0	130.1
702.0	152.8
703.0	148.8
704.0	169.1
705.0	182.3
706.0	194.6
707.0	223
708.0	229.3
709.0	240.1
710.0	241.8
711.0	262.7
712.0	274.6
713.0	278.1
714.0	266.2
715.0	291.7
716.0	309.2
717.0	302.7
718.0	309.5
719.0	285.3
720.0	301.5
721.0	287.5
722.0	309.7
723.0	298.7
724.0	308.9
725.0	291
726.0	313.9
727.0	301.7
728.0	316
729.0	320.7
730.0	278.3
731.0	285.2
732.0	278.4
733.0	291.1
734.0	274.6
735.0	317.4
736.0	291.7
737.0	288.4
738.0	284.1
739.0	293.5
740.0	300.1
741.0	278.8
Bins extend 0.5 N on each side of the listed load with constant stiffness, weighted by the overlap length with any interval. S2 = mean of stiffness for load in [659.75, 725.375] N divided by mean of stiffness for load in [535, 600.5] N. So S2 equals 0.85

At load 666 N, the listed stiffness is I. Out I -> 295.9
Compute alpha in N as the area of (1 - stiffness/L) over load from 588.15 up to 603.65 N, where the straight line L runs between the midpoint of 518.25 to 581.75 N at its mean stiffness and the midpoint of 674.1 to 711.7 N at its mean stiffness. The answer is 2.7 N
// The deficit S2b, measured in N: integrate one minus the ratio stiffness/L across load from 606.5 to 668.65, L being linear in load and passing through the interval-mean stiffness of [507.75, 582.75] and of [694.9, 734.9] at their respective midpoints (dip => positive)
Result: 2.4 N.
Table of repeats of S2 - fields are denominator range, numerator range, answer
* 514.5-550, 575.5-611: 0.72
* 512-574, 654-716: 0.73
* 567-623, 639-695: 1.04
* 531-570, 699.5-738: 0.82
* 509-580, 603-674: 0.84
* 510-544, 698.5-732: 0.78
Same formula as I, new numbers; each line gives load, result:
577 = 265.9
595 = 208.1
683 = 264.2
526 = 311.1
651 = 226.5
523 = 320.6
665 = 279.9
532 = 347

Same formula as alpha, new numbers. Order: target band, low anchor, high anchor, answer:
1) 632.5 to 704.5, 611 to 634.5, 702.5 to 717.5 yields 4.1 N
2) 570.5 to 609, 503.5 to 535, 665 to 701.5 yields 5.6 N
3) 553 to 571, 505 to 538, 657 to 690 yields 0.3 N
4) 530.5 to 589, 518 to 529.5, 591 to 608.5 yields -4.6 N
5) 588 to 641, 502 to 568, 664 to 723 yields 5.1 N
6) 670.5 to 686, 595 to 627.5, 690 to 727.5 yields -3.0 N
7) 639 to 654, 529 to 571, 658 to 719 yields -0.1 N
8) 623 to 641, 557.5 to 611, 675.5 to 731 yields -2.5 N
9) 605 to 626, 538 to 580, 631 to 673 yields 2.6 N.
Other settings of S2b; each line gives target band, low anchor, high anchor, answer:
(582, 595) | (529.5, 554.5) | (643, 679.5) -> 3.0 N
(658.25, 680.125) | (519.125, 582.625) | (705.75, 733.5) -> 1.1 N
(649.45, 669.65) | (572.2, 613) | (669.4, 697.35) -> -2.7 N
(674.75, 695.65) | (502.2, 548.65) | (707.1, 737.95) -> 5.2 N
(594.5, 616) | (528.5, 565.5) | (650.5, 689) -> 4.8 N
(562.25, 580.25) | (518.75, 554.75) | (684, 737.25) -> 2.0 N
